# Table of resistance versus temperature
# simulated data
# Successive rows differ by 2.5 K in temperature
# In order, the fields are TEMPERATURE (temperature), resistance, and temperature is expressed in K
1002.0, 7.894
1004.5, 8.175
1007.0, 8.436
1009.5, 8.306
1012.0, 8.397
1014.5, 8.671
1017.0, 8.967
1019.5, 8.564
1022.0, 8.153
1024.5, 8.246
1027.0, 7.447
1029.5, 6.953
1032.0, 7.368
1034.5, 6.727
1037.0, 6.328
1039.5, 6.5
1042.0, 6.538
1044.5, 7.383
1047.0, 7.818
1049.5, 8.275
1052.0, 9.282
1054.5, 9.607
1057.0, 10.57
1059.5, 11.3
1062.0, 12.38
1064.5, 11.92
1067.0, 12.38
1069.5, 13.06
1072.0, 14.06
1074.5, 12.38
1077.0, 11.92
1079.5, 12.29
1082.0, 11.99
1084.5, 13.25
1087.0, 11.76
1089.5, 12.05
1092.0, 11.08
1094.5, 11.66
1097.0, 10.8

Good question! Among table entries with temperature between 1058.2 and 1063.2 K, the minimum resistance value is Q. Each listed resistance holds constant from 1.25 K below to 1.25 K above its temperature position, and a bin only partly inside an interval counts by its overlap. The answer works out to 11.3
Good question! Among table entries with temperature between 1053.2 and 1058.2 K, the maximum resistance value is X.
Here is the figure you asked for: 10.57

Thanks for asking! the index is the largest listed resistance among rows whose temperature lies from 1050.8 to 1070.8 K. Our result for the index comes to 13.06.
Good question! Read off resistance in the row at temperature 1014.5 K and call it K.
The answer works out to 8.671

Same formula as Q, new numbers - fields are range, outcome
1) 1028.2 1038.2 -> 6.328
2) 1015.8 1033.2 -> 6.953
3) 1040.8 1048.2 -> 6.538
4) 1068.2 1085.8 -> 11.92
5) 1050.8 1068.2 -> 9.282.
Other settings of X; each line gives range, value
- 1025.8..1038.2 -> 7.447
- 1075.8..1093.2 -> 13.25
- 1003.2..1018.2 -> 8.967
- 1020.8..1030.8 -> 8.246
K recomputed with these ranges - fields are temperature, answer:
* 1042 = 6.538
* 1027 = 7.447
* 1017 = 8.967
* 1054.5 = 9.607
